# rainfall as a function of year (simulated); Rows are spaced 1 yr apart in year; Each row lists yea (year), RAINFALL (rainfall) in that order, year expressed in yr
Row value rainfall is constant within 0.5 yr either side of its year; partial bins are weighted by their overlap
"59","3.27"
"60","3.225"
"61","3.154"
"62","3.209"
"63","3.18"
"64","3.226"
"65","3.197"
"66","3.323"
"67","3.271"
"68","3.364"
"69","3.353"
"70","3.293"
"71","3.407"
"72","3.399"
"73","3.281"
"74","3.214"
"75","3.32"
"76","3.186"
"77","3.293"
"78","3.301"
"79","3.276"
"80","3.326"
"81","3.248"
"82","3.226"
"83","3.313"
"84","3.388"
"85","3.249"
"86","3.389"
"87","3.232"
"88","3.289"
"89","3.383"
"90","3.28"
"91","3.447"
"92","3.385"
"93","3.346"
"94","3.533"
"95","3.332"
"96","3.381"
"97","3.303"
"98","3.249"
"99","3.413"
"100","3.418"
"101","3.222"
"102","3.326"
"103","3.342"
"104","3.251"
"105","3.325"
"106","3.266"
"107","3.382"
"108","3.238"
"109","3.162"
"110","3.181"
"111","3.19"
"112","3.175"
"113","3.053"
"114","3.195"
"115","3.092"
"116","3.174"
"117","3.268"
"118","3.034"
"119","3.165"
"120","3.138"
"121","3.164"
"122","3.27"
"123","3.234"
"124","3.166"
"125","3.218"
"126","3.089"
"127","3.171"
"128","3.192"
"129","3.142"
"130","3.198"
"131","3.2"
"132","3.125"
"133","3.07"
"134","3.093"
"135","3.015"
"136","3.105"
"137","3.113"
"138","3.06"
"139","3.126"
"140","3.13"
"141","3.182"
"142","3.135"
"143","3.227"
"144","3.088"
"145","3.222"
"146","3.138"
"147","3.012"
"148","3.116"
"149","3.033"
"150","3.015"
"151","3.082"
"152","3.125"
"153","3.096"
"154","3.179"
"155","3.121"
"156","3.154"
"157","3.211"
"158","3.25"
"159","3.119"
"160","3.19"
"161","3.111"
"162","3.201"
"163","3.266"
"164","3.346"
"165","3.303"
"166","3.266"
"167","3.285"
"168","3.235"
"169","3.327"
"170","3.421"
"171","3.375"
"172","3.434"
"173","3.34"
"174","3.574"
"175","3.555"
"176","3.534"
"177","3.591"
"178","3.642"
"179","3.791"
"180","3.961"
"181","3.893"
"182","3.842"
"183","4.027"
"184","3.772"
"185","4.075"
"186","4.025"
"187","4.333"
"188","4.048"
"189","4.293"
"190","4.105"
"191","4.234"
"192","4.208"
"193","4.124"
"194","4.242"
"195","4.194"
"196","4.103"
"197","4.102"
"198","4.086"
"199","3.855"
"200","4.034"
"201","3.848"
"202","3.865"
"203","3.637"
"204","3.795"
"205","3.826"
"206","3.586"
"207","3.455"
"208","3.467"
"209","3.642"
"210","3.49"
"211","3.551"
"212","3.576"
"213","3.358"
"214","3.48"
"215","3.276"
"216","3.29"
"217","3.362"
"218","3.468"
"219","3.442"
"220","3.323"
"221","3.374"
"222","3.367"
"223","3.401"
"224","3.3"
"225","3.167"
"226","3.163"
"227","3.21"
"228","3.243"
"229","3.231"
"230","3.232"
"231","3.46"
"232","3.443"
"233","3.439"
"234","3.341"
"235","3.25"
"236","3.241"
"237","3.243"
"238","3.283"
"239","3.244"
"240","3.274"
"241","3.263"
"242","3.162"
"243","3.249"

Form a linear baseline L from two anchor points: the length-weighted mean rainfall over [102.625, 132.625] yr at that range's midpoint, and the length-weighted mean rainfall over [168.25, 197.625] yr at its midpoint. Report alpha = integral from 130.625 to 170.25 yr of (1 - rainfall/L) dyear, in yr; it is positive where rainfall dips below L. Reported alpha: 4.1 yr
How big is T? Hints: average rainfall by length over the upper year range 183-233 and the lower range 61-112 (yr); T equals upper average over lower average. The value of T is 1.1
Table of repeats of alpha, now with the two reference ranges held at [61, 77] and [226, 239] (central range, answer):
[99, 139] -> 1.16 yr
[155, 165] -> 0.25 yr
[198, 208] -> -1.45 yr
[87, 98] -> -0.26 yr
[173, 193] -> -3.79 yr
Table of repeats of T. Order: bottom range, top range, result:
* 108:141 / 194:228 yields 1.14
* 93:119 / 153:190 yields 1.08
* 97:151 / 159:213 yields 1.17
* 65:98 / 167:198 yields 1.16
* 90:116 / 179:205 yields 1.22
